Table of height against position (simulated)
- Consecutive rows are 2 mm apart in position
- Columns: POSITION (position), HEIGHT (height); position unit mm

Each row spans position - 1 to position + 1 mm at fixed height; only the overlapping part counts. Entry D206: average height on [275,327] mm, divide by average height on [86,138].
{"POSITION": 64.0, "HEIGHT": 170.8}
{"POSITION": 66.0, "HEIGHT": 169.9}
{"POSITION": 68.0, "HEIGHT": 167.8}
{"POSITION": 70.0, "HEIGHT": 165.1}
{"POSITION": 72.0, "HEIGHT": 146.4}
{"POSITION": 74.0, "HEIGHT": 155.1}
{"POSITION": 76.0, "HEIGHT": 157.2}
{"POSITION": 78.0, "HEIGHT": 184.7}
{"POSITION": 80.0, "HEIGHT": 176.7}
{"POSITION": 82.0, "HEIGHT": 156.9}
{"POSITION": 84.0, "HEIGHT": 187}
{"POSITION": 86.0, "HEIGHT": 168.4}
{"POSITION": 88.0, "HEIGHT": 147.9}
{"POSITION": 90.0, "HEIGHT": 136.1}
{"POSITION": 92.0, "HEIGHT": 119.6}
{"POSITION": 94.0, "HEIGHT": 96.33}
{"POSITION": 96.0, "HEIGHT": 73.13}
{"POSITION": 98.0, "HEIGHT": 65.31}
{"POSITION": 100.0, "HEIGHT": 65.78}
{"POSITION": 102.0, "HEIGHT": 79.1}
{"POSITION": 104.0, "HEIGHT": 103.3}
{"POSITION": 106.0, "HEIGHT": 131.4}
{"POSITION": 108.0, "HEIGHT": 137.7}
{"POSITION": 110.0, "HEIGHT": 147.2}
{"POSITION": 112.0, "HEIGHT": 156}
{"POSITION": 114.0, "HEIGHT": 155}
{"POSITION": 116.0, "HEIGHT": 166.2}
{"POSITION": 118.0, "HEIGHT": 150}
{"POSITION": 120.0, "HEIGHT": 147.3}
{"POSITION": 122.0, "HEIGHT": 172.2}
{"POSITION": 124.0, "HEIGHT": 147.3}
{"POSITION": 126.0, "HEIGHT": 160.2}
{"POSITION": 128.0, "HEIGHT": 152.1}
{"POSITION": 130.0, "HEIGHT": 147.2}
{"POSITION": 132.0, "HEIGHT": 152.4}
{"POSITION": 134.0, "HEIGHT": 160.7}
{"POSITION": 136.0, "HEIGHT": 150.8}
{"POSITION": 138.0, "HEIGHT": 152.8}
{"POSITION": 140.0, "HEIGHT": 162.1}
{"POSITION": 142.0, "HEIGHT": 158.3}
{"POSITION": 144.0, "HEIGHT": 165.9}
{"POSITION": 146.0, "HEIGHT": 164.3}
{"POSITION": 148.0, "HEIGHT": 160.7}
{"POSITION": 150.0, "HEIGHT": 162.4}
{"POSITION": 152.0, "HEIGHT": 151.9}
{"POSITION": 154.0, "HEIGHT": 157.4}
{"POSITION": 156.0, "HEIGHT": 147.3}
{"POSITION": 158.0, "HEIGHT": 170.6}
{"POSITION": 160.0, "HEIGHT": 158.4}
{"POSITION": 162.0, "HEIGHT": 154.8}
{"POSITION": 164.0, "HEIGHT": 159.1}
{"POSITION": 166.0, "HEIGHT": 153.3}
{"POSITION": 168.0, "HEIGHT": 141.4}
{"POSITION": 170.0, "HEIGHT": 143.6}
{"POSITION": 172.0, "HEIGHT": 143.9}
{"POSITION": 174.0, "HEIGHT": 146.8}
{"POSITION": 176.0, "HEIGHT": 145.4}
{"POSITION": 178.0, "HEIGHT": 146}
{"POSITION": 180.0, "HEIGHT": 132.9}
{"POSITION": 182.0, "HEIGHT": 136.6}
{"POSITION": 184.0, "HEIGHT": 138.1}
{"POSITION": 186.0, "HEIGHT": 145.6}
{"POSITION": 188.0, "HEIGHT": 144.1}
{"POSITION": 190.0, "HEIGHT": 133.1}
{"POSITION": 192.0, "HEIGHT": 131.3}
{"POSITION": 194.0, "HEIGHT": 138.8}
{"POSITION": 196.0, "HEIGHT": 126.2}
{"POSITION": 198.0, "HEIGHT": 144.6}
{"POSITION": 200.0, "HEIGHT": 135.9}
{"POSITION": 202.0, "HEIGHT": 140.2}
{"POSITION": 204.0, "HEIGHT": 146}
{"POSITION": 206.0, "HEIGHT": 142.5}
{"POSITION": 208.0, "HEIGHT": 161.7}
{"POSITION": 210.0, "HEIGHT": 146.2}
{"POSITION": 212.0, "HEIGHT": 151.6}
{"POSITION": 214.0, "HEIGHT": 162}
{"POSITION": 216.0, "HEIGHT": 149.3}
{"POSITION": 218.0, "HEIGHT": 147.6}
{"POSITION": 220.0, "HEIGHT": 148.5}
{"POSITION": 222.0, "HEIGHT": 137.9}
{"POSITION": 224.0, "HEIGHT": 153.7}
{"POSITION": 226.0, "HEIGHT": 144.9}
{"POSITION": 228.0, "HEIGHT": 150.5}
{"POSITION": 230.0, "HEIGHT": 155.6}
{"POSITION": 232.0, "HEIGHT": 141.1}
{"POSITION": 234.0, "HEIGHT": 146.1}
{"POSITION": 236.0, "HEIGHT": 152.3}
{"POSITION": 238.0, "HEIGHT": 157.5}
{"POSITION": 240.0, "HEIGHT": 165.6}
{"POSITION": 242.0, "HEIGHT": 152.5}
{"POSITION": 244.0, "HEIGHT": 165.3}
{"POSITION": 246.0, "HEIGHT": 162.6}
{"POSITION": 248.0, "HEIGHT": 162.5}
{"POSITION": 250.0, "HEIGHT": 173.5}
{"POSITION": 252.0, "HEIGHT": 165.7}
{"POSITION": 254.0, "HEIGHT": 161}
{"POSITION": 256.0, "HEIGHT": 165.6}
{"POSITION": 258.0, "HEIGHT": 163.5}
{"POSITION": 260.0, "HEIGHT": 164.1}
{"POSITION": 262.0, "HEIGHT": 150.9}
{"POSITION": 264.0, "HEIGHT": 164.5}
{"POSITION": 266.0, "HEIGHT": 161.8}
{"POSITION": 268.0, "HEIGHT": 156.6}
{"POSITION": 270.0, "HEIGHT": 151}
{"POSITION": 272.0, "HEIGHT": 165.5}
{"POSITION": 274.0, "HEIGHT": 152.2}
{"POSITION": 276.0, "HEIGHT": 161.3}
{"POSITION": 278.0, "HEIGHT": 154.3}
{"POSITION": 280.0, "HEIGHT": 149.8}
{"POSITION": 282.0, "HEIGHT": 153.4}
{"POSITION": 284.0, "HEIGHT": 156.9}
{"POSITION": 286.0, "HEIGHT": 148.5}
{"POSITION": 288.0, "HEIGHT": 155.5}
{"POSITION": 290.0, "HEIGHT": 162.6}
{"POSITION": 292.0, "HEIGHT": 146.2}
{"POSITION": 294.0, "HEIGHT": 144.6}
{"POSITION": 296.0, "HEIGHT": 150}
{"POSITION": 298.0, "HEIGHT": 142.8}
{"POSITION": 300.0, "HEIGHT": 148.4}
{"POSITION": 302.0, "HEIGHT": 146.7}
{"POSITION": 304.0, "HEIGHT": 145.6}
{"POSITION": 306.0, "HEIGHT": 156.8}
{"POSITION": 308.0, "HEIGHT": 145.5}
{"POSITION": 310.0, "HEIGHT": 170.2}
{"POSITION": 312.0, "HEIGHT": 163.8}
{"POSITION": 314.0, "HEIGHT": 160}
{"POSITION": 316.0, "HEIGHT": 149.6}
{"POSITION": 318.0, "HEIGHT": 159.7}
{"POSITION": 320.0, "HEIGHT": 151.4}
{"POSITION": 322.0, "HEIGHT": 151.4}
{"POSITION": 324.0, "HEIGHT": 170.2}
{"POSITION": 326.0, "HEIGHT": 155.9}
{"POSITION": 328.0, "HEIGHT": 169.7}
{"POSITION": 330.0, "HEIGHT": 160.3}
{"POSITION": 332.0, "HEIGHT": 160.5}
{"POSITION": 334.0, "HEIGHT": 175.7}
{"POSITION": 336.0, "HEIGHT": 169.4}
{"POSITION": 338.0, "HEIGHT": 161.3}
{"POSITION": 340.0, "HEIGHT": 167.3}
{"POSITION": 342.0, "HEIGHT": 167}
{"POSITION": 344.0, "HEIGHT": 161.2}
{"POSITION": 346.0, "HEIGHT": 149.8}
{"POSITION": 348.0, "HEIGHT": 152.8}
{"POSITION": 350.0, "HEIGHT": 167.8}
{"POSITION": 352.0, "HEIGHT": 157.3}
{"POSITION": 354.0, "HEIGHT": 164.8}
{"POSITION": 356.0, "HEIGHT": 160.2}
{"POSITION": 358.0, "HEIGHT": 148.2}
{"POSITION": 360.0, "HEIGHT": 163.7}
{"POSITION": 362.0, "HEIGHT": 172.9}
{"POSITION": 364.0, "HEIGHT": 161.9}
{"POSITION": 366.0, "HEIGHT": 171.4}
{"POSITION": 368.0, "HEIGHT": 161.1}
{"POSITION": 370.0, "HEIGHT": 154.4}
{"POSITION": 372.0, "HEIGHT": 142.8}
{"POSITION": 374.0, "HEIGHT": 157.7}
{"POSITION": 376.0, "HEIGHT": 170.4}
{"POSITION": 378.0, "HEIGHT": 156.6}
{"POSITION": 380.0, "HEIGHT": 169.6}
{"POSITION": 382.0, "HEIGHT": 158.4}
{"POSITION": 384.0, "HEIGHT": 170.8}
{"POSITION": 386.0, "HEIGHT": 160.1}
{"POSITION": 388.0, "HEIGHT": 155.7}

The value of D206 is 1.1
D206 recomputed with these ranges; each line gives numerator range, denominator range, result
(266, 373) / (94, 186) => 1.10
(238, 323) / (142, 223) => 1.06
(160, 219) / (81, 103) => 1.23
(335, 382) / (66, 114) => 1.18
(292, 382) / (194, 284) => 1.03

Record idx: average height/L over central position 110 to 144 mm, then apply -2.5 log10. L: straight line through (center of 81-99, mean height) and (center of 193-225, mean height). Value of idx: -0.168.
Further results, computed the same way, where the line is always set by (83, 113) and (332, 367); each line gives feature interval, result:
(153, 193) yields -0.10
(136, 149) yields -0.24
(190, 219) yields -0.04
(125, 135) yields -0.22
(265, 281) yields -0.04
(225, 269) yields -0.09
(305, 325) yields 0.00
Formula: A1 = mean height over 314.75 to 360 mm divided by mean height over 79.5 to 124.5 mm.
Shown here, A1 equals 1.2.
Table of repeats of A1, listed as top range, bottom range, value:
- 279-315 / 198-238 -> 1.03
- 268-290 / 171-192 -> 1.10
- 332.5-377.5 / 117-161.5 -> 1.03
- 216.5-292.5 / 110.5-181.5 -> 1.01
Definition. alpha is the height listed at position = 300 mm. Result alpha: 148.4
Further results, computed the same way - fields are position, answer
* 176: 145.4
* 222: 137.9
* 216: 149.3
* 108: 137.7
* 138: 152.8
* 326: 155.9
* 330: 160.3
